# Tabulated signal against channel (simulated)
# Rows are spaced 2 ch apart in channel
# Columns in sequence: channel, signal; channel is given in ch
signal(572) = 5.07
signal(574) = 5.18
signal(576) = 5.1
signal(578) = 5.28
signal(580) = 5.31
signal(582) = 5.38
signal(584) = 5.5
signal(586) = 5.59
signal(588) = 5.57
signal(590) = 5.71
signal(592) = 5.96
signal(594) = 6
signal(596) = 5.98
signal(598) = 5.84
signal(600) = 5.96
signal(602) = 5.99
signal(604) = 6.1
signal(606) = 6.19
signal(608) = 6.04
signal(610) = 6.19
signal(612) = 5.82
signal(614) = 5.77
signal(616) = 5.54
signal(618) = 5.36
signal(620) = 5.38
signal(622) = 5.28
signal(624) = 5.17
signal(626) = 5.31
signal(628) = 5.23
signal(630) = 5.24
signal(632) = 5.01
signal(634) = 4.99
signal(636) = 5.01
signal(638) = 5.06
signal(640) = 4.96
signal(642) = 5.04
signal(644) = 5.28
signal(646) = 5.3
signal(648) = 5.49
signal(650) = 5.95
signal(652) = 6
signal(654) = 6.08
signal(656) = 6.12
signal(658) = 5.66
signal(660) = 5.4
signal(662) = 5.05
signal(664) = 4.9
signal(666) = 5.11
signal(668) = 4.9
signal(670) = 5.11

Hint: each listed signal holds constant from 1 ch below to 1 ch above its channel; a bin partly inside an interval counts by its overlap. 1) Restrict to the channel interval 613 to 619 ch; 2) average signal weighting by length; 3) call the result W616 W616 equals 5.56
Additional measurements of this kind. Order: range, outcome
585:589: 5.58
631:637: 5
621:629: 5.25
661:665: 4.97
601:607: 6.09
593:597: 5.99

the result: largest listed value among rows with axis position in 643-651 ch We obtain 5.95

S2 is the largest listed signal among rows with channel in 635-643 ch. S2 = 5.06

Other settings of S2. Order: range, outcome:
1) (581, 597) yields 6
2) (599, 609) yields 6.19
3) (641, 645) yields 5.28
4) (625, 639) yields 5.31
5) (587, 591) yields 5.71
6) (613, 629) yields 5.77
